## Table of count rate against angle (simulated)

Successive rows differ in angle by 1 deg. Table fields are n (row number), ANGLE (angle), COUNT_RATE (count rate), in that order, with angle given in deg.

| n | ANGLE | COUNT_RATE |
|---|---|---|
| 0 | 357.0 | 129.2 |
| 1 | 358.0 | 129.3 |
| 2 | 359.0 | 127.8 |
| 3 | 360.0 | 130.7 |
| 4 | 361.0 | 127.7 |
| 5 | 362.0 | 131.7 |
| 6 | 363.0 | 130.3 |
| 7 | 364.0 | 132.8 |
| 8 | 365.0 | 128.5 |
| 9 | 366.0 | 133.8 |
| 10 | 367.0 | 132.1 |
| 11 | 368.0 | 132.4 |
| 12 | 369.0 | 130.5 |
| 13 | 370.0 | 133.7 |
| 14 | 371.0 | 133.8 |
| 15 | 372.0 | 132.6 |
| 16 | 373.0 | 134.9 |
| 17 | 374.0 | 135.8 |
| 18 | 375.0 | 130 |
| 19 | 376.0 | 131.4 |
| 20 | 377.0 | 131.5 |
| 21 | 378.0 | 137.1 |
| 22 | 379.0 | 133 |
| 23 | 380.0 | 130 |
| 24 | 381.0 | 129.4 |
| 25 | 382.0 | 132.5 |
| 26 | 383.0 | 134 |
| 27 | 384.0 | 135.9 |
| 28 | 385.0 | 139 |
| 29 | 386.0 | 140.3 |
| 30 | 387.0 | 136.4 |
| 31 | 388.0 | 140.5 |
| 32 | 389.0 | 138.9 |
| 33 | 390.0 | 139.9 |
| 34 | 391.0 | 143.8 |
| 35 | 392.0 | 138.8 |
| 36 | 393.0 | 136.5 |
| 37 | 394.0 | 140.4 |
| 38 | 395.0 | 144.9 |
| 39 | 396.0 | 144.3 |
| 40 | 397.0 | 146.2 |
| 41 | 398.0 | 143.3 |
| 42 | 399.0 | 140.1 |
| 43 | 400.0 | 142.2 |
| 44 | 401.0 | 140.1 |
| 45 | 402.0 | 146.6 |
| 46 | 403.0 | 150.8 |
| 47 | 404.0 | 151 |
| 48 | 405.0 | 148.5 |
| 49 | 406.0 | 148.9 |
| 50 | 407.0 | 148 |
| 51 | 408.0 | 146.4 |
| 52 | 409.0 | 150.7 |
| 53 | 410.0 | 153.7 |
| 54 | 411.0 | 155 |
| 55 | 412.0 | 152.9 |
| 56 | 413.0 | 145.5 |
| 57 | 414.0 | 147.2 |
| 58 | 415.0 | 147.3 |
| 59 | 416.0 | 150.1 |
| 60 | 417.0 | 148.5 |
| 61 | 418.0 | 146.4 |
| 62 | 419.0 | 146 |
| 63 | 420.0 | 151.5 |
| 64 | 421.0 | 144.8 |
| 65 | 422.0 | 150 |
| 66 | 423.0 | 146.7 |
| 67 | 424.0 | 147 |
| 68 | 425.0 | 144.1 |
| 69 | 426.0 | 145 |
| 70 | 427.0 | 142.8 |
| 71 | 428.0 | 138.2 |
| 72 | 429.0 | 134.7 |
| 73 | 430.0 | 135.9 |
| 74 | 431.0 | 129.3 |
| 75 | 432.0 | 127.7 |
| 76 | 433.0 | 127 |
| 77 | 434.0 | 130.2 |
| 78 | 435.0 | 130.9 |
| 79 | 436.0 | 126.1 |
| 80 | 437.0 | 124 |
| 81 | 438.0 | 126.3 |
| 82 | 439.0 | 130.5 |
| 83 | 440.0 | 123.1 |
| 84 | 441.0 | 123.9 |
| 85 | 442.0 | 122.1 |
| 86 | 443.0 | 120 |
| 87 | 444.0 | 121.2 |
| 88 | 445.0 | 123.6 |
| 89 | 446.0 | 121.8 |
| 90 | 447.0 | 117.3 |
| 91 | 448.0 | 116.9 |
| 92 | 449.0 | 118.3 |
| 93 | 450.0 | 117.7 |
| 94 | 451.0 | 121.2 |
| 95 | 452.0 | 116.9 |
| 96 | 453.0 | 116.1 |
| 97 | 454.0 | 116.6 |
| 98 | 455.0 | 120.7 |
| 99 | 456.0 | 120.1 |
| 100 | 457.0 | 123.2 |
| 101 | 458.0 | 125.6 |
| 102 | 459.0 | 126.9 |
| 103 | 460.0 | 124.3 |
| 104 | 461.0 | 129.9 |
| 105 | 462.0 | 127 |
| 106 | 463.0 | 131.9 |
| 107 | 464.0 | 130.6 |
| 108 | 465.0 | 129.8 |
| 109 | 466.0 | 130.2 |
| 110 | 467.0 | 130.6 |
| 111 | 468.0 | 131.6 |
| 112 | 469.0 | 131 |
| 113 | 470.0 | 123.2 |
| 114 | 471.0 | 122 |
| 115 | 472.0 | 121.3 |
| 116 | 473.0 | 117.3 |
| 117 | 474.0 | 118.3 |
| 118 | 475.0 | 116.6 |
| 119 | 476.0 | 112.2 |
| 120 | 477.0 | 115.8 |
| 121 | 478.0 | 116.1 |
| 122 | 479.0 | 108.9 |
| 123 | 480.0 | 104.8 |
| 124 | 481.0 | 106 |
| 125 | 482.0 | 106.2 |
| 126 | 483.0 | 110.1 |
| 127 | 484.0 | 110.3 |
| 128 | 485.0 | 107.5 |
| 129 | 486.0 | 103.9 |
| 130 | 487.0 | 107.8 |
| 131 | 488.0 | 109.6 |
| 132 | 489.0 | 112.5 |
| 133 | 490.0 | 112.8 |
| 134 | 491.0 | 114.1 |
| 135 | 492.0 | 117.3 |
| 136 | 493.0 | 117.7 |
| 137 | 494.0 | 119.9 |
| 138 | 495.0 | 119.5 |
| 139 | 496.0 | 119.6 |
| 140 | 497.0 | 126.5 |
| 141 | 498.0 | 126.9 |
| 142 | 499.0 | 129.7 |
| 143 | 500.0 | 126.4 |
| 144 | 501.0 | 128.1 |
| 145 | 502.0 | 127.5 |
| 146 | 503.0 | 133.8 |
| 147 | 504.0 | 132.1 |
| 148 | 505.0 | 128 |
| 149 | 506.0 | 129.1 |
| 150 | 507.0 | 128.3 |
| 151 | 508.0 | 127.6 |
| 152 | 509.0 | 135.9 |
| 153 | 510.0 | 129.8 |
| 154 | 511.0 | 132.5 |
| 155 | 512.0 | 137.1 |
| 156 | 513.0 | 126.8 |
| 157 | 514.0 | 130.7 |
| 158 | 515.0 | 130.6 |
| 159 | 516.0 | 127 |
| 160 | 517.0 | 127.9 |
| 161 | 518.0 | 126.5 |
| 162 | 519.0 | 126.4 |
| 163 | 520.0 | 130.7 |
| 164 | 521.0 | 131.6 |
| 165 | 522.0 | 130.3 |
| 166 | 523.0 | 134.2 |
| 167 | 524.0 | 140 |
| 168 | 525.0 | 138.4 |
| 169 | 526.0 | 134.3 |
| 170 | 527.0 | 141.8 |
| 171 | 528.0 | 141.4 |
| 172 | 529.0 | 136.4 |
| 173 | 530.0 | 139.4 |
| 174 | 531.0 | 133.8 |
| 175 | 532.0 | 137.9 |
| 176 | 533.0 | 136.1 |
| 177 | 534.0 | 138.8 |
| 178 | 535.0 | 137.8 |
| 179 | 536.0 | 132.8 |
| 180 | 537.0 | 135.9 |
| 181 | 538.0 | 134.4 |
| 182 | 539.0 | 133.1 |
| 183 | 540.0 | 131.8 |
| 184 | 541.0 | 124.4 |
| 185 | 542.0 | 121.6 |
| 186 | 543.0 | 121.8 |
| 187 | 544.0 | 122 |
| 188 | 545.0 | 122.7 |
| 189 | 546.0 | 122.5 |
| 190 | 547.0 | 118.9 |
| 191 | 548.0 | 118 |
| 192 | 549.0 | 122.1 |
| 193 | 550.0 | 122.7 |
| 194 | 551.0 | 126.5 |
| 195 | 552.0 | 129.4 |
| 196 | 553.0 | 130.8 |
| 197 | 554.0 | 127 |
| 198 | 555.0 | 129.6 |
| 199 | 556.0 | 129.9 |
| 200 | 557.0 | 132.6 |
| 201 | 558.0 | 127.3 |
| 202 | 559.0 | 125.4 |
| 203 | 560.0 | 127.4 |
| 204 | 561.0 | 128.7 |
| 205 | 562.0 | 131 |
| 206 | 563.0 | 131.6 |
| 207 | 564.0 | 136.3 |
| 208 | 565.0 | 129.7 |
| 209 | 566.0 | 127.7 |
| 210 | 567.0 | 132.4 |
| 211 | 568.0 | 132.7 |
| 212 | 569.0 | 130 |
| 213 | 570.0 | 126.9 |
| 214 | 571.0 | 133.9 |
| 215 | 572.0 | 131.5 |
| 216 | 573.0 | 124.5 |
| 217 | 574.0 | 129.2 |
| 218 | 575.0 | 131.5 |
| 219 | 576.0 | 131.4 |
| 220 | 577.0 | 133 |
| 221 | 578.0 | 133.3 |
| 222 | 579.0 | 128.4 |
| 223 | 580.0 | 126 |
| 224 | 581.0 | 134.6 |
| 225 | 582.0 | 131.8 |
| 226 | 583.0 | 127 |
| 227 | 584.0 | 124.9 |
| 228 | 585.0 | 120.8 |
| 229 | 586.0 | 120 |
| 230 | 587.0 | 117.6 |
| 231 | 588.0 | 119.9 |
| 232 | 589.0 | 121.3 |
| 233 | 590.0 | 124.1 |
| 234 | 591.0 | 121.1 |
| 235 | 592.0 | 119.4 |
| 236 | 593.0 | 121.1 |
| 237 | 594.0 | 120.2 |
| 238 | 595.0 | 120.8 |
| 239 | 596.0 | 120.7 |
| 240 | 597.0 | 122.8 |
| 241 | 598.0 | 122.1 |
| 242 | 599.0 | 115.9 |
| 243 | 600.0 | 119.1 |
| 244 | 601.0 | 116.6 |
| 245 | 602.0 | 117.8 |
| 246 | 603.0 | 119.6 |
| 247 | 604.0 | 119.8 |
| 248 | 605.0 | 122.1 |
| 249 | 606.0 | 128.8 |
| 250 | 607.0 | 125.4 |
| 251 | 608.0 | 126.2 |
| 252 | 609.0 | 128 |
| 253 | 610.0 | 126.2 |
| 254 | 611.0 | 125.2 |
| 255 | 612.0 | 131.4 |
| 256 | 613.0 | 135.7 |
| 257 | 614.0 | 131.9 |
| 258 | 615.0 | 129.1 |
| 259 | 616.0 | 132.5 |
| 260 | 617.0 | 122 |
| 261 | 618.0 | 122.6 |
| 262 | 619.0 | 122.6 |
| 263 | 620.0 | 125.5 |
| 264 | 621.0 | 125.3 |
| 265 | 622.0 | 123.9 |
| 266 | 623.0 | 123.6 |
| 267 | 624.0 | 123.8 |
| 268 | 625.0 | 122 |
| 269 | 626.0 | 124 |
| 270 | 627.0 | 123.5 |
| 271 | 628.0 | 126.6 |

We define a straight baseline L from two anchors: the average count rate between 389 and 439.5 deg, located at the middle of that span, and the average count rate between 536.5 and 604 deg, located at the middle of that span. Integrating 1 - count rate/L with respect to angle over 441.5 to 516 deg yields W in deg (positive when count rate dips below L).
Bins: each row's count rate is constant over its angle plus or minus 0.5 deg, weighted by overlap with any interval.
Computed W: 7.6 deg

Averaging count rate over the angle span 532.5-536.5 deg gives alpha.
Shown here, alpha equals 136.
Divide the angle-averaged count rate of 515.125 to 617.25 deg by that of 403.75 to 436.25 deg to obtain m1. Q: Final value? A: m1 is 0.89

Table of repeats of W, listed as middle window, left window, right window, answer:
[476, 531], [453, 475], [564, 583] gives 1.17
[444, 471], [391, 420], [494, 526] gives 2.77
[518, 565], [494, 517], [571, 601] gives -1.38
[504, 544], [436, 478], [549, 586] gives -1.77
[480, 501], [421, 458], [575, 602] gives 1.85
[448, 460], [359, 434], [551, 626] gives 1.36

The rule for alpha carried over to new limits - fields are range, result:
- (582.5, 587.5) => 122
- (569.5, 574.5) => 129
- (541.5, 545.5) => 122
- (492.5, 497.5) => 121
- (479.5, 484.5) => 107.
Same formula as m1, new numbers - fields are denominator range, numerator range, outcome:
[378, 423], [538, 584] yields 0.89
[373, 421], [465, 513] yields 0.85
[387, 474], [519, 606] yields 0.95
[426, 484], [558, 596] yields 1.03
